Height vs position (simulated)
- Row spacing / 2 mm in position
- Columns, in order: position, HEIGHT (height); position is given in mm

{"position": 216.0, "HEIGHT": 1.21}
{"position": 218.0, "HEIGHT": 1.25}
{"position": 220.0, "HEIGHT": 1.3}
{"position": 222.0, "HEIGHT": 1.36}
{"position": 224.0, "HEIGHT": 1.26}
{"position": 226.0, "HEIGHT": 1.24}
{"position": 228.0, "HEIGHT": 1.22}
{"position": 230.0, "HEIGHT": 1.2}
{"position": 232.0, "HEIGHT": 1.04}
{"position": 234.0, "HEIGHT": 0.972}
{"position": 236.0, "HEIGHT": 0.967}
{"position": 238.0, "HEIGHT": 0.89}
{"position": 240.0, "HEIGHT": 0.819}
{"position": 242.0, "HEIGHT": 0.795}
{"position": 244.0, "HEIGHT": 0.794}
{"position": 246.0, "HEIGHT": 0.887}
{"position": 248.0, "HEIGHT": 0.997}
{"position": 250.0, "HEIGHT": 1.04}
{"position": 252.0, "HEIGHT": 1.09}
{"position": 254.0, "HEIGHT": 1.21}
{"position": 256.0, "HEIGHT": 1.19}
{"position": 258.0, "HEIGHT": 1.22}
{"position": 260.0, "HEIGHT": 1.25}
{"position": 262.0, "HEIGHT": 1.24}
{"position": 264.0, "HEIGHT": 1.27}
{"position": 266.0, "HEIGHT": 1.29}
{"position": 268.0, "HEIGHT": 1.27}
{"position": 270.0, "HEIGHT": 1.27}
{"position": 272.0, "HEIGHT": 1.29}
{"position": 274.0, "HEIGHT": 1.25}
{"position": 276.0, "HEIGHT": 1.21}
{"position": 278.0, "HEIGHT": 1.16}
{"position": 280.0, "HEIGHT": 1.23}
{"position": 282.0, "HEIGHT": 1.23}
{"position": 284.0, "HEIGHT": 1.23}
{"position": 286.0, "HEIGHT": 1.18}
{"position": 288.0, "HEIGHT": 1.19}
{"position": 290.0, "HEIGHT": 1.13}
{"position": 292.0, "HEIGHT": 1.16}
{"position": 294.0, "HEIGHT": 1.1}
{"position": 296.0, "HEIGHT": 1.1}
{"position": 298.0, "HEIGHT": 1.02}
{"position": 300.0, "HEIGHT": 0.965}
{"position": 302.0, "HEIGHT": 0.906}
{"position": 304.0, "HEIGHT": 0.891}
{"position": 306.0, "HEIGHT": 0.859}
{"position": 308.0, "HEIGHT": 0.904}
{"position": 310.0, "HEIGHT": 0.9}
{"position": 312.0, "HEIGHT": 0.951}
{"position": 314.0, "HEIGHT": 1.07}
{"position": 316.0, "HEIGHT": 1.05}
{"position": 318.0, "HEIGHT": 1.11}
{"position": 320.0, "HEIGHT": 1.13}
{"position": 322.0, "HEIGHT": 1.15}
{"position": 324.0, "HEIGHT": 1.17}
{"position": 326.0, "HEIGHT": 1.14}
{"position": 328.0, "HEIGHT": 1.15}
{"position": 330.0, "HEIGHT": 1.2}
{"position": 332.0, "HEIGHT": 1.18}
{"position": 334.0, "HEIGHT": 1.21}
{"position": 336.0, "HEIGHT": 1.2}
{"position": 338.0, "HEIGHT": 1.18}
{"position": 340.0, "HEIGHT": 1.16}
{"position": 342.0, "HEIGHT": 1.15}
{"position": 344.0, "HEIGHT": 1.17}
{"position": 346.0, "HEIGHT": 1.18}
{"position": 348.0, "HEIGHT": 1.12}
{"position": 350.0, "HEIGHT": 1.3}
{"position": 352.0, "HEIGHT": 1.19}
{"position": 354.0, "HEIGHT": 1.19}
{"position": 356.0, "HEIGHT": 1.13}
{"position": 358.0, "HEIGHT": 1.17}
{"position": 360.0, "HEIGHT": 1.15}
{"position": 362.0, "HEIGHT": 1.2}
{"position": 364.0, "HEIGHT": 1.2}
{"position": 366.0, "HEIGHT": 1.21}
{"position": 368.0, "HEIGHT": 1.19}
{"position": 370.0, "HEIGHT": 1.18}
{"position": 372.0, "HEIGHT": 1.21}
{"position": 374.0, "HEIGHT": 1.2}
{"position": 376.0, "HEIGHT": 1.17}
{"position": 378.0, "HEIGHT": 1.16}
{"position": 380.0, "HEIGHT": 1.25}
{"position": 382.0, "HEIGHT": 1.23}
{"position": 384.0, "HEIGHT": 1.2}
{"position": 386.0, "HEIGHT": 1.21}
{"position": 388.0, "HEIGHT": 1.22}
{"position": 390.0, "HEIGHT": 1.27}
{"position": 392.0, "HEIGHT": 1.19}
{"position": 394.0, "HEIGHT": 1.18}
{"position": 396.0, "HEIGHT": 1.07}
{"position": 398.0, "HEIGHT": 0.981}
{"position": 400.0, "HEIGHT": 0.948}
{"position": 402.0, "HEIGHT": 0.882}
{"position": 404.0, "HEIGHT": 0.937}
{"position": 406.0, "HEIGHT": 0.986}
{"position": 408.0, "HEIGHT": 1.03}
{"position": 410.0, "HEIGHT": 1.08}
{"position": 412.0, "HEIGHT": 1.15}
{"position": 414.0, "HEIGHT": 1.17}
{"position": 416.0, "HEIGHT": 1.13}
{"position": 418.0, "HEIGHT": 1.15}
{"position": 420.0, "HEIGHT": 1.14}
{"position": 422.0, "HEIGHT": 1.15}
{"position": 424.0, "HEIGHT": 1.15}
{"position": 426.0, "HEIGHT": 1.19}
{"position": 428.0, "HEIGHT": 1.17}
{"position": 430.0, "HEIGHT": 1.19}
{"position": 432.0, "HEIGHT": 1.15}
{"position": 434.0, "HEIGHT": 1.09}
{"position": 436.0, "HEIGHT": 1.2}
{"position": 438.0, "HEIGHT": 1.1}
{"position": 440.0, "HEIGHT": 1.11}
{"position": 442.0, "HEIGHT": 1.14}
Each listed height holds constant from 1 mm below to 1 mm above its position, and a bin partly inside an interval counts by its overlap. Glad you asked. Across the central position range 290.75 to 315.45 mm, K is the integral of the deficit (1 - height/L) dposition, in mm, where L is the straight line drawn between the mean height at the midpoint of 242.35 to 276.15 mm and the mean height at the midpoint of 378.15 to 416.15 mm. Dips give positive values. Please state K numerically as 3.3 mm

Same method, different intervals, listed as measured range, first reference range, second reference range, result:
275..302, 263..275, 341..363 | 2.5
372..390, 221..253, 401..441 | -1.9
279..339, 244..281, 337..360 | 4.1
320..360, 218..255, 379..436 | -2.6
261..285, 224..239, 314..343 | -2.8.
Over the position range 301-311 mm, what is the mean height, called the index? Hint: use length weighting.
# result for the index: 0.892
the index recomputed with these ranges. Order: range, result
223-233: 1.19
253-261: 1.22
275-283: 1.21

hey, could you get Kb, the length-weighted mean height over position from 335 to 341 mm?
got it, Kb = 1.18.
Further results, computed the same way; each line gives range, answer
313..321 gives 1.09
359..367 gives 1.19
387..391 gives 1.25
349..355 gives 1.23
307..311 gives 0.902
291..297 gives 1.12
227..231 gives 1.21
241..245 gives 0.794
